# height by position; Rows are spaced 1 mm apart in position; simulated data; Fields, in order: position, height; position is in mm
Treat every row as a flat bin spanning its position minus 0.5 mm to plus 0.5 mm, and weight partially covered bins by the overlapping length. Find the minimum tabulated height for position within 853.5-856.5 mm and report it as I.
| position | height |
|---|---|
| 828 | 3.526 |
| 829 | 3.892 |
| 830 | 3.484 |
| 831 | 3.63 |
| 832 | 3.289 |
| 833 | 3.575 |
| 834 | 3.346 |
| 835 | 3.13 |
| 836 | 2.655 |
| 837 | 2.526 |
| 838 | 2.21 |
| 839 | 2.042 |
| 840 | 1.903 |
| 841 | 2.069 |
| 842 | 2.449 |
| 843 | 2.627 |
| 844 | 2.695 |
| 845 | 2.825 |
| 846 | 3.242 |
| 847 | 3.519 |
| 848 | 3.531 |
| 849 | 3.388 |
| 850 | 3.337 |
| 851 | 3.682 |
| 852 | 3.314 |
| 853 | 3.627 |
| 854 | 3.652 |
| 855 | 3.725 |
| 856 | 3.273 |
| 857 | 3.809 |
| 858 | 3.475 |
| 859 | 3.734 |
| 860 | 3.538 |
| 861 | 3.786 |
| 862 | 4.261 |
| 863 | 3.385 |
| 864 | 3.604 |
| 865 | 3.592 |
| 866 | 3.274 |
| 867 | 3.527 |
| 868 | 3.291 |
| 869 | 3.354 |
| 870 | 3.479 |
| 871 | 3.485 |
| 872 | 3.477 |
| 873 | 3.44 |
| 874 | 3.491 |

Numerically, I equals 3.273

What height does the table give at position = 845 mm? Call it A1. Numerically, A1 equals 2.825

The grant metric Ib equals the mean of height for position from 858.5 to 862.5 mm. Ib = 3.83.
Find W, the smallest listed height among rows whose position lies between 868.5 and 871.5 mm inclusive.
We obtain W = 3.354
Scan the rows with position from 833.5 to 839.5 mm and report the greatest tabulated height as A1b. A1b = 3.346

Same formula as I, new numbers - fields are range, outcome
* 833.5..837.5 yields 2.526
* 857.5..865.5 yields 3.385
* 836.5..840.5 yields 1.903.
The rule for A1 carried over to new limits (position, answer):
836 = 2.655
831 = 3.63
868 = 3.291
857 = 3.809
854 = 3.652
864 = 3.604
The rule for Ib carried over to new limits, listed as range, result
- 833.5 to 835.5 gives 3.24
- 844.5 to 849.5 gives 3.3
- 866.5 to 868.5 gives 3.41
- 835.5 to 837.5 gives 2.59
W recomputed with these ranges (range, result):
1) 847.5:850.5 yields 3.337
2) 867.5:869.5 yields 3.291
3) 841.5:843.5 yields 2.449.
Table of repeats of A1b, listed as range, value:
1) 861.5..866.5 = 4.261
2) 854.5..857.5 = 3.809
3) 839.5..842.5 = 2.449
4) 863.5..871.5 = 3.604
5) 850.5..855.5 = 3.725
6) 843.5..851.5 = 3.682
